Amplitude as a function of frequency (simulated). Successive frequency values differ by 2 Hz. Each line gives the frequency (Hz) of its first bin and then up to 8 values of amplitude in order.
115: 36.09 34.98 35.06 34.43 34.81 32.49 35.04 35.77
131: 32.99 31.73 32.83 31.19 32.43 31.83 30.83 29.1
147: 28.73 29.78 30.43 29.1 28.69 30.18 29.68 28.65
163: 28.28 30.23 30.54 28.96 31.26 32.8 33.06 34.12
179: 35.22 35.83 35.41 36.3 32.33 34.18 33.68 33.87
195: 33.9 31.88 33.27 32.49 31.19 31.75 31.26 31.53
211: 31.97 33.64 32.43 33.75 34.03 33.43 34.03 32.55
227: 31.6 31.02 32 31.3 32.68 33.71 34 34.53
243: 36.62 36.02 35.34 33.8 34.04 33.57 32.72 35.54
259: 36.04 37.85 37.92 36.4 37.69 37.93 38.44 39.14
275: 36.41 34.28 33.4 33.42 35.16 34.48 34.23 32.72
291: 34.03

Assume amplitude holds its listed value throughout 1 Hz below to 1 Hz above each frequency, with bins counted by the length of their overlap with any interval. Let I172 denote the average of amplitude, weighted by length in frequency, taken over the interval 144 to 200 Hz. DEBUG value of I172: 31.8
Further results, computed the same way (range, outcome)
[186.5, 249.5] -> 33.1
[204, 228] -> 32.7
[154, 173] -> 29.8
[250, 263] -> 35.2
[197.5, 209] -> 31.9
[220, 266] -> 34.2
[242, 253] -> 35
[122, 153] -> 31.9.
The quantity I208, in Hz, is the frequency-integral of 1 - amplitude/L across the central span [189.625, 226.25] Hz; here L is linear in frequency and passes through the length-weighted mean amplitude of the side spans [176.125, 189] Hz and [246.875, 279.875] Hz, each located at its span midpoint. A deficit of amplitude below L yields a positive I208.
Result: 2.4 Hz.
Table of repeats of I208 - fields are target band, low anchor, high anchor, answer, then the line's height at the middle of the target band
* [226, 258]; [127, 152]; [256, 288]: 1.3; 35.1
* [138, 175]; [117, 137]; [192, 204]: 3.6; 33.4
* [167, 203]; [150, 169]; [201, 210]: -3.1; 30.6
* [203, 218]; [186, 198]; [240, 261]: 0.7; 33.8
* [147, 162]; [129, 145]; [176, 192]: 1.6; 33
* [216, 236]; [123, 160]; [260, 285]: 1.1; 34.6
